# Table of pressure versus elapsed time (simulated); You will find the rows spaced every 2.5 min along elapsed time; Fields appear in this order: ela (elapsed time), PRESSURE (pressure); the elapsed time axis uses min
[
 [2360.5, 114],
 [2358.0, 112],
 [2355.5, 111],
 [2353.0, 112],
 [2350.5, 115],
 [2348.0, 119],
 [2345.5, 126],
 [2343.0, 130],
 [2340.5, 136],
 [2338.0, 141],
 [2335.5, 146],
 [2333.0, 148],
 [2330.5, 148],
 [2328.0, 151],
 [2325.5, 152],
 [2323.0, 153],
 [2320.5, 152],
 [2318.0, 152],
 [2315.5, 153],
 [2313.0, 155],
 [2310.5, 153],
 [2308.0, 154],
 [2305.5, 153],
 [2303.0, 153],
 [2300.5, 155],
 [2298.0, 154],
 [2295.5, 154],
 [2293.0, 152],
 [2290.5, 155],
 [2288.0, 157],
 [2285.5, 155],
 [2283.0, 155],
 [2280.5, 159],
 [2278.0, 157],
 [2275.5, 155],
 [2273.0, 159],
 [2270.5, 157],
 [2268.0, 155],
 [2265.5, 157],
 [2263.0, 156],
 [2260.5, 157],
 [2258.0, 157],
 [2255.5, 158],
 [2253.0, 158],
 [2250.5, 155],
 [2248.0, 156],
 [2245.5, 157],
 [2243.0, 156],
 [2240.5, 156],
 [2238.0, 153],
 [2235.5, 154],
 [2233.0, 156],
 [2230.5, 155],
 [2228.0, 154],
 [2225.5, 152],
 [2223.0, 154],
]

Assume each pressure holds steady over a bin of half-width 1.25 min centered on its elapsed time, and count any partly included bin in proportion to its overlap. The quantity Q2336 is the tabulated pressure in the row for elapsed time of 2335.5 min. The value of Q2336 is 146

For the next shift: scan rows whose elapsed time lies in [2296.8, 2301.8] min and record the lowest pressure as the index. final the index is 154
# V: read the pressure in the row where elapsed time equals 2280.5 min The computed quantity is 159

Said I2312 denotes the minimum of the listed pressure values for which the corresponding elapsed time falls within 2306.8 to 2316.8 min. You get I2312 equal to 153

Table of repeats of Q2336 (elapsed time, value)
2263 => 156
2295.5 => 154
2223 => 154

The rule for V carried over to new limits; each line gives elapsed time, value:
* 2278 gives 157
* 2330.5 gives 148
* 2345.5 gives 126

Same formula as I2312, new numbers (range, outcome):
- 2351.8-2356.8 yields 111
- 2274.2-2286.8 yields 155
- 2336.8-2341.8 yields 136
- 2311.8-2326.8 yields 152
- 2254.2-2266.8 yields 156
